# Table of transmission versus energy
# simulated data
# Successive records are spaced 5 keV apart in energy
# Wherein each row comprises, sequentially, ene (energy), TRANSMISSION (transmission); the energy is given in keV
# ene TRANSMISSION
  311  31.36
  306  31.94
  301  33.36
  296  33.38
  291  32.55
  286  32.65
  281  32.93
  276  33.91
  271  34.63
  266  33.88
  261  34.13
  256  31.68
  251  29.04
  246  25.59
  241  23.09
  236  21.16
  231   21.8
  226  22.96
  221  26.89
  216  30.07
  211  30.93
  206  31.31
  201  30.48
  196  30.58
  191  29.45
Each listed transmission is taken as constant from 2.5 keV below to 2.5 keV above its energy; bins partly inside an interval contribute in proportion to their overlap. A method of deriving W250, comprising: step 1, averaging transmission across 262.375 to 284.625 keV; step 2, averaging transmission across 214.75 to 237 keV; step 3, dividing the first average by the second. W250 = 1.38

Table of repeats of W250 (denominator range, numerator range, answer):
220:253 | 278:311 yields 1.35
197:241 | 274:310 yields 1.22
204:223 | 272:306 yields 1.11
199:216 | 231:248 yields 0.75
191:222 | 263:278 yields 1.13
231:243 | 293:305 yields 1.51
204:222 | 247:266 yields 1.05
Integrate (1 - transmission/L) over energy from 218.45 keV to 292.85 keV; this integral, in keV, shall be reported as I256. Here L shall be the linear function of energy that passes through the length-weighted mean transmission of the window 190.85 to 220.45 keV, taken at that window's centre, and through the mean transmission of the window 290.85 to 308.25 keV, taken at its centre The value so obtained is 6.2 keV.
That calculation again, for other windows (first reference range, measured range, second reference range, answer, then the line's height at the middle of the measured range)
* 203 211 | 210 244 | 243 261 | 6.00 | 30.3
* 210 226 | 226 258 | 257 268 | 6.29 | 31.1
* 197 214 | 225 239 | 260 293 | 4.37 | 31.8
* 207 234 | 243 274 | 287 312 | -1.90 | 29.5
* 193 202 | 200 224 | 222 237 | -2.57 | 26.9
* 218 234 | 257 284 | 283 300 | -3.38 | 30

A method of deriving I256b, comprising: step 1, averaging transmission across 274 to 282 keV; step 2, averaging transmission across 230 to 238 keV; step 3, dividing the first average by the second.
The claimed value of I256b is 1.56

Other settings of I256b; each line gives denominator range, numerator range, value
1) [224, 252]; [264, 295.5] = 1.41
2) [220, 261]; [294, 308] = 1.28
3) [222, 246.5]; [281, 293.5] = 1.42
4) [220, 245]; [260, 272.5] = 1.48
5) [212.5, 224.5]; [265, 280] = 1.21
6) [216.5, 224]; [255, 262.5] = 1.20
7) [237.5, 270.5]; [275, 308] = 1.11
